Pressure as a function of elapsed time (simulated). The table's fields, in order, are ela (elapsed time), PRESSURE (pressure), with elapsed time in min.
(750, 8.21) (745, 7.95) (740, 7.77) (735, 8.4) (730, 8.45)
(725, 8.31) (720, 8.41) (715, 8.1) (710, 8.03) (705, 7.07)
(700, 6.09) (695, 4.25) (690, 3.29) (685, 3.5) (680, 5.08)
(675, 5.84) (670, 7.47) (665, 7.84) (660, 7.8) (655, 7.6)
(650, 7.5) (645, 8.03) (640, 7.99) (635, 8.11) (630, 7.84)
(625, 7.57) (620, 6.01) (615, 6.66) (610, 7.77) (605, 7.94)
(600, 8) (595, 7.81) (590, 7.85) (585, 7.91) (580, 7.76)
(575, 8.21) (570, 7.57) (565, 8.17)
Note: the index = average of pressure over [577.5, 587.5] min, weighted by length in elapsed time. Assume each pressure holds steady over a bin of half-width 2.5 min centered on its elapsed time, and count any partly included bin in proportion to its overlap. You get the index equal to 7.83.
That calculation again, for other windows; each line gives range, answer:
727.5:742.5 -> 8.21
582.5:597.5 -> 7.86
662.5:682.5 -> 6.56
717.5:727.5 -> 8.36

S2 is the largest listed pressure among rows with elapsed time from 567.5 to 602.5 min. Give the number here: 8.21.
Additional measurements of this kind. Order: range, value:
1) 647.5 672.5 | 7.84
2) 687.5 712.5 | 8.03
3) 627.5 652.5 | 8.11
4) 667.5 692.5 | 7.47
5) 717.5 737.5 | 8.45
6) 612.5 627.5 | 7.57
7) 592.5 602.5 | 8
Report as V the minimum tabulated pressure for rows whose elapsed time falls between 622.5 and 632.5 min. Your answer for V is 7.57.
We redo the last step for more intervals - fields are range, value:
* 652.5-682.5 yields 5.08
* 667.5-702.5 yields 3.29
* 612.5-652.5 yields 6.01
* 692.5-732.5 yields 4.25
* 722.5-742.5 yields 7.77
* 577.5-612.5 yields 7.76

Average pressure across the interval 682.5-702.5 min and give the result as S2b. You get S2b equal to 4.28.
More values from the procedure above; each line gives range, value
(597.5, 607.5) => 7.97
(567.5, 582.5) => 7.85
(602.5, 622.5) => 7.09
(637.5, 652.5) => 7.84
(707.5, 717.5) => 8.07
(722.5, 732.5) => 8.38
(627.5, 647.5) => 7.99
